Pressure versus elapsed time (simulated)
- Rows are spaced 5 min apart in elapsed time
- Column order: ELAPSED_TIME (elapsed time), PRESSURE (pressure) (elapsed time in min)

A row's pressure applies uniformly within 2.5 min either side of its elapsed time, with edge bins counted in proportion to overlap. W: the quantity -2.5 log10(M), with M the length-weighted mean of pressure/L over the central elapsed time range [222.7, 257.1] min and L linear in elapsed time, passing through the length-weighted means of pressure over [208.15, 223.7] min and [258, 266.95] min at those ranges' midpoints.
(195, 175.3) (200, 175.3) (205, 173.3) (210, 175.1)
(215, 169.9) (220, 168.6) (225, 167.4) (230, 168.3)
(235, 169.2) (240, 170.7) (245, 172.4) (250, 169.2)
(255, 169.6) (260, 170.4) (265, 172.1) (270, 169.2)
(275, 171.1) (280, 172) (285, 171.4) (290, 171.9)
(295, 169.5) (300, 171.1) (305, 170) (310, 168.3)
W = 0.01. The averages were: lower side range 171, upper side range 171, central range 170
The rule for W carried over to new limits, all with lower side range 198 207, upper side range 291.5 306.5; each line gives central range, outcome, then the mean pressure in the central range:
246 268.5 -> 0.01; 170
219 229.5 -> 0.03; 168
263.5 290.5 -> 0.00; 171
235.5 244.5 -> 0.01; 171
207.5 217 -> 0.01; 173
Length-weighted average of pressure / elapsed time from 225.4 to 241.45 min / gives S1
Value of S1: 169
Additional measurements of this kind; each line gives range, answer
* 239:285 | 171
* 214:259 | 169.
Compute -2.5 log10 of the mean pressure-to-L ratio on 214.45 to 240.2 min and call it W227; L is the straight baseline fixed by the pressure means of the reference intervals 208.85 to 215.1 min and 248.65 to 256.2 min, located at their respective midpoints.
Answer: 0.02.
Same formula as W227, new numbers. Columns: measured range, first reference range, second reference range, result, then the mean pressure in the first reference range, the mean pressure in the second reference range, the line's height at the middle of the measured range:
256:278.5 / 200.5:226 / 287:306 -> 0.00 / 171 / 171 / 171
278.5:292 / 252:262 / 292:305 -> -0.01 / 170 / 170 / 170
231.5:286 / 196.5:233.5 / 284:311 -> 0.00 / 171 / 170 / 171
